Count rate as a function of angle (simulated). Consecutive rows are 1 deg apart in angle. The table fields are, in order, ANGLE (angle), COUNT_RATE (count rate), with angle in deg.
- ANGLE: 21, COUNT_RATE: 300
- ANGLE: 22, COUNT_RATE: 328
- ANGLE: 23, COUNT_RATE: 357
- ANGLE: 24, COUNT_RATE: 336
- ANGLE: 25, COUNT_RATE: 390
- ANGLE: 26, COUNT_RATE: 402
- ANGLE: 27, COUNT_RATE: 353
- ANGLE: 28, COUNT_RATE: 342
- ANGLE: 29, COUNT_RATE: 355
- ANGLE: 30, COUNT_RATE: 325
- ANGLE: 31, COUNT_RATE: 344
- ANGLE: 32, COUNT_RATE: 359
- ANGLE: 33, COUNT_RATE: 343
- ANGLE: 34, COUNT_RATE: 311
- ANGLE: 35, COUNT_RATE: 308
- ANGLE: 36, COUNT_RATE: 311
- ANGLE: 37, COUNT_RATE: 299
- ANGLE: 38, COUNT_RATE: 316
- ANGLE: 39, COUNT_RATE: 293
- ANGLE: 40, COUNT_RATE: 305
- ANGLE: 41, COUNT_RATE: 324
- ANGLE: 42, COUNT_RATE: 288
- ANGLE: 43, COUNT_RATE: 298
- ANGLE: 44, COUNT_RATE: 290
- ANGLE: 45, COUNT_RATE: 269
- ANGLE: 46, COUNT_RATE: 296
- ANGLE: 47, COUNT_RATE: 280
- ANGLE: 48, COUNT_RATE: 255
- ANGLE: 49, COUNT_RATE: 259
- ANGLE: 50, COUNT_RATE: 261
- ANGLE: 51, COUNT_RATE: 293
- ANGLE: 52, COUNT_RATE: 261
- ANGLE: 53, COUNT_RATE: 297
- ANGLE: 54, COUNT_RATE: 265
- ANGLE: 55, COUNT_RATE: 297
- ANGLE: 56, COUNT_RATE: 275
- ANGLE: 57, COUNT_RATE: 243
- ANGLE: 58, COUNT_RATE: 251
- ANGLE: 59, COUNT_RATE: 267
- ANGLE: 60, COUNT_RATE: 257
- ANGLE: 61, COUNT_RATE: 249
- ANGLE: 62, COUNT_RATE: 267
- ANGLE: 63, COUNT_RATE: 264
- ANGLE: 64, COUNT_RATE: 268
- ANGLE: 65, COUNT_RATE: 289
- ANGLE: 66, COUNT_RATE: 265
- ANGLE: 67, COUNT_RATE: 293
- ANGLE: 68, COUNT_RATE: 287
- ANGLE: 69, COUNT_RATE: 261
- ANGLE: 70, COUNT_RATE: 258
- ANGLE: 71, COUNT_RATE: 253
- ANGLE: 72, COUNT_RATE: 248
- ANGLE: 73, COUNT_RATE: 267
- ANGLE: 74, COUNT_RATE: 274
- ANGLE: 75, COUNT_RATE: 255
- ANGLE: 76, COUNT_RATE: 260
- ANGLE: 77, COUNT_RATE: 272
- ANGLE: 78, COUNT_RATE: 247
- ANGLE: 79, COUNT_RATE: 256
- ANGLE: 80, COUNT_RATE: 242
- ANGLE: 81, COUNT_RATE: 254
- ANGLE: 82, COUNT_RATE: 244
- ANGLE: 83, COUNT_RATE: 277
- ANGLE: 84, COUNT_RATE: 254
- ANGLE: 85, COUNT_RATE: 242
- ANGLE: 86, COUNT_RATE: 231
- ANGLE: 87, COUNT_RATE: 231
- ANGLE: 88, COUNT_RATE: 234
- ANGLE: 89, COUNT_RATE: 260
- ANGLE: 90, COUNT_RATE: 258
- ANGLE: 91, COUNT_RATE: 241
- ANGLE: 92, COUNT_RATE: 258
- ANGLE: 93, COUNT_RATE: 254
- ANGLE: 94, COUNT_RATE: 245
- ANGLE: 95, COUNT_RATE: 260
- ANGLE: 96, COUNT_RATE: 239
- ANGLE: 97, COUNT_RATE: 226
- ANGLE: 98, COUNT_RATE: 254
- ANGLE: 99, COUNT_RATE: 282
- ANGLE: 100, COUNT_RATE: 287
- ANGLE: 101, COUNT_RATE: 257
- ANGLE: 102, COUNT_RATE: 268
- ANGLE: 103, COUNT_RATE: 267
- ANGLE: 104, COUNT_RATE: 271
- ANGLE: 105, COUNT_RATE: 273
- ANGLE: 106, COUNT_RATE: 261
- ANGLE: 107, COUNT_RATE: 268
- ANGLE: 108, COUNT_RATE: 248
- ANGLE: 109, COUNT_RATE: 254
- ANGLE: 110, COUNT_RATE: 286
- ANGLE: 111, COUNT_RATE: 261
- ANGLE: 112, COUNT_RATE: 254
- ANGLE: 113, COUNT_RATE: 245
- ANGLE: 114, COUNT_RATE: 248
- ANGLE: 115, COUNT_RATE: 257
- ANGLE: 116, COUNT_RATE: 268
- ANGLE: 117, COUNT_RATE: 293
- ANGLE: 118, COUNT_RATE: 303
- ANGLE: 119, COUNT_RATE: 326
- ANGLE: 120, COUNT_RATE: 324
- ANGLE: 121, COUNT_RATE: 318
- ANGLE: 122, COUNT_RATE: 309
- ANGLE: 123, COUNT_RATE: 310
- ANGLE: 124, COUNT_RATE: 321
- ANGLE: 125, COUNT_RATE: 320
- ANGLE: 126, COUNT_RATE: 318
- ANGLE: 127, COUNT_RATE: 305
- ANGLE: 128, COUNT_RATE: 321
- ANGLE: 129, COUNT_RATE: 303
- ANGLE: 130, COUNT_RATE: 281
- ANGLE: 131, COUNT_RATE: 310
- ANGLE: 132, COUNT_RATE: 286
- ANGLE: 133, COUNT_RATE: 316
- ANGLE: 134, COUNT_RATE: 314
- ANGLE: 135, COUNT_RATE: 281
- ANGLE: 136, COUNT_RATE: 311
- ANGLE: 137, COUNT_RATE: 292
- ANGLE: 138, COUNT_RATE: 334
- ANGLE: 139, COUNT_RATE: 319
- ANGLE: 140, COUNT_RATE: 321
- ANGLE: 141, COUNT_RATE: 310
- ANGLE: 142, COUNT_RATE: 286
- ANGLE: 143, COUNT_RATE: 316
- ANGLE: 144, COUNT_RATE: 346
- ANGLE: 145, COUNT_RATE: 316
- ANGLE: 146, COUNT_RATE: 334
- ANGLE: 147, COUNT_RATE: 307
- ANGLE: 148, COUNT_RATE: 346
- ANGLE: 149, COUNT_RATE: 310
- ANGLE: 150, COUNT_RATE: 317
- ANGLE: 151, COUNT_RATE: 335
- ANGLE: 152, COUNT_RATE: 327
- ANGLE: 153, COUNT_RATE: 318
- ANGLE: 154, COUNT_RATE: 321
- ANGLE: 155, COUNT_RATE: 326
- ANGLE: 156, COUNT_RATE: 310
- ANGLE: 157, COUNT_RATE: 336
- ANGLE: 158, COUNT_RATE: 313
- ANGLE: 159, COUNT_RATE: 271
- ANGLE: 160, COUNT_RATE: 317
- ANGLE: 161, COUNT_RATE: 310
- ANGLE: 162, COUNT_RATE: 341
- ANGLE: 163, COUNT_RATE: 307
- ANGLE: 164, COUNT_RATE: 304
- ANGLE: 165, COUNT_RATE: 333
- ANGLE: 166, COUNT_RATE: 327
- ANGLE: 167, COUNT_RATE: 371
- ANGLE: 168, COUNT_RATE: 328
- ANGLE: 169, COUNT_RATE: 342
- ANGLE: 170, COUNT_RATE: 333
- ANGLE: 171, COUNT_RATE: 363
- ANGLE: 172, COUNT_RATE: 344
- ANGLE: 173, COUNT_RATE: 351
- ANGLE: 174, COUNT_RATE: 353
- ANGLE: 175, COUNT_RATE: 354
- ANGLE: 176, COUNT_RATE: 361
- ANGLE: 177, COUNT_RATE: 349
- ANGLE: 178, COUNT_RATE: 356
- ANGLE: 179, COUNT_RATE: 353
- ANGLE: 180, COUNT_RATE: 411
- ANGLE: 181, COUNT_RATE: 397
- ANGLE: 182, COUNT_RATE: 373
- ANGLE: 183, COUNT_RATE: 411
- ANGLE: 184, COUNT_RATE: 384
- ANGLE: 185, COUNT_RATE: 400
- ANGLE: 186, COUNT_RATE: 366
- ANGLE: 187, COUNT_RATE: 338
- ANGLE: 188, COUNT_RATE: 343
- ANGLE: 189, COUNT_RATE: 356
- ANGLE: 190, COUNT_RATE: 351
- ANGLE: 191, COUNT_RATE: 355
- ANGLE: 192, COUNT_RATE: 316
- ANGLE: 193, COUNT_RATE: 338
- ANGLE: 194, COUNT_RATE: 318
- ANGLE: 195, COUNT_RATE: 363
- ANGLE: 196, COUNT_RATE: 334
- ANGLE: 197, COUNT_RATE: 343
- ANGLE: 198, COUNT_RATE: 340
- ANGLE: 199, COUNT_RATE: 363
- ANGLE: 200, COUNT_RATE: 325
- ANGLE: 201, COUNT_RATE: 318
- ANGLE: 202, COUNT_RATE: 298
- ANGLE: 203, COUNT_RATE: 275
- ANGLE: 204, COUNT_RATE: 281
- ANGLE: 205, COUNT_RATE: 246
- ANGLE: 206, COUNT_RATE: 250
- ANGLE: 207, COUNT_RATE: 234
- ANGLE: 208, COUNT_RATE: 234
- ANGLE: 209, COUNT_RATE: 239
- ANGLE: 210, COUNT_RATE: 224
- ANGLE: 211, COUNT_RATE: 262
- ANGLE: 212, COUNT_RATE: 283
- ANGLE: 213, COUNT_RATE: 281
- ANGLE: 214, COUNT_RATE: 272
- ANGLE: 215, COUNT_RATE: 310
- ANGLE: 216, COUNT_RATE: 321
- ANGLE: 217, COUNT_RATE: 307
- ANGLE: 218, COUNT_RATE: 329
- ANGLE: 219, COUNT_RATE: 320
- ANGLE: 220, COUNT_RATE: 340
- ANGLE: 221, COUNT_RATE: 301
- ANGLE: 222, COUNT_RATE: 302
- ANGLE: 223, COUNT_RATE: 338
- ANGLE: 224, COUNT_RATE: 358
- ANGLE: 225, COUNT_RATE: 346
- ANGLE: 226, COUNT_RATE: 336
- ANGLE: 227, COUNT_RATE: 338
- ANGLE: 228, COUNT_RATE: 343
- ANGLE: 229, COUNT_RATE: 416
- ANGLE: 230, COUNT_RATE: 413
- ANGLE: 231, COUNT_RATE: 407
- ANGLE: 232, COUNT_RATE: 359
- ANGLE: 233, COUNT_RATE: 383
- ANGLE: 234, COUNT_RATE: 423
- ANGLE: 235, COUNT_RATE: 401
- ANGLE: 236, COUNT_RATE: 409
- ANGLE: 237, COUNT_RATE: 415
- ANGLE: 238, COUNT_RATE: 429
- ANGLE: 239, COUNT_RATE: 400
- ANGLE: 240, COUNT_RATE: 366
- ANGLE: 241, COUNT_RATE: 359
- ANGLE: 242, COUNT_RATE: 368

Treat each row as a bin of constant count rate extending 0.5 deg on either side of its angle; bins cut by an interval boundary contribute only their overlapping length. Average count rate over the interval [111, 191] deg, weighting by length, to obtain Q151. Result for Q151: 325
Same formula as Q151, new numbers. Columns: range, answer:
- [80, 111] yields 256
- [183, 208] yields 326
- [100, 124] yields 278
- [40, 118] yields 264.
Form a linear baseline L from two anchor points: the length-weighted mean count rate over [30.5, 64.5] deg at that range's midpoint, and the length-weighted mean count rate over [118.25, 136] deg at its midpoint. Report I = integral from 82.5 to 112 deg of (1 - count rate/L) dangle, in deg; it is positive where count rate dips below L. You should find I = 4.35 deg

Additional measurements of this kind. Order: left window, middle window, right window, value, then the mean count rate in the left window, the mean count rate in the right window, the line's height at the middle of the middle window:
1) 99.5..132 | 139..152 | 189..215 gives -1.4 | 285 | 299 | 290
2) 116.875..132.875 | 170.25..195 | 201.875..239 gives -3.1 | 310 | 326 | 320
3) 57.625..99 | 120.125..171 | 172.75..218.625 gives -3.7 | 257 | 325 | 296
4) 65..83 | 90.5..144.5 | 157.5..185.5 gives 2.8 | 262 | 348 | 301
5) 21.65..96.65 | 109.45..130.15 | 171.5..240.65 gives 0.8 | 282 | 340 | 306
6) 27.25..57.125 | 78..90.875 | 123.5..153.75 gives 2.4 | 300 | 314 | 306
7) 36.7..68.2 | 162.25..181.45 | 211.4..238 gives -1.3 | 279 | 349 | 328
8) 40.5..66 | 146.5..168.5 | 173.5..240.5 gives -0.2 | 274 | 340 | 319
